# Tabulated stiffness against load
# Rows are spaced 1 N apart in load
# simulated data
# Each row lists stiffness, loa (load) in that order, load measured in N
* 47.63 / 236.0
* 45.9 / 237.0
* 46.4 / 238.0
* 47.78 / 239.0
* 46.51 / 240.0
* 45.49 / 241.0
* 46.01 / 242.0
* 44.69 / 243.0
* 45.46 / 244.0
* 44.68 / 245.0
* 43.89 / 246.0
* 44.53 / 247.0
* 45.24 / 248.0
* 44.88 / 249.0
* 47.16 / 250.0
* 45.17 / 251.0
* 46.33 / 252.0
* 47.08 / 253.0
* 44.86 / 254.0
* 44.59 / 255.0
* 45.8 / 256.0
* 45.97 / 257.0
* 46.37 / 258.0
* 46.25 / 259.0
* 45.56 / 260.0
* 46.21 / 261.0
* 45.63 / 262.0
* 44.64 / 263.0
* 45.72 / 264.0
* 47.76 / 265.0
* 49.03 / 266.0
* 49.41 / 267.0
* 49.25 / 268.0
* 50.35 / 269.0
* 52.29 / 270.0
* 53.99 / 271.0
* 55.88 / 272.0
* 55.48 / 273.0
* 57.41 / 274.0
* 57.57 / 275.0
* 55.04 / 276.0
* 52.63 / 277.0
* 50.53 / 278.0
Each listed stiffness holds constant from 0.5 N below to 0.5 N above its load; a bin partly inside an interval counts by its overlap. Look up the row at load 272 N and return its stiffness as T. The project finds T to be 55.88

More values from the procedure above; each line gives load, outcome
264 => 45.72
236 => 47.63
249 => 44.88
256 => 45.8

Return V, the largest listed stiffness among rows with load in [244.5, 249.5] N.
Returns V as 45.24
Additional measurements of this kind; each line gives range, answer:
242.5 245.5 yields 45.46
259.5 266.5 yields 49.03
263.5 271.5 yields 53.99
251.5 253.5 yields 47.08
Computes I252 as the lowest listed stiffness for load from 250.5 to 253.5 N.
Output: 45.17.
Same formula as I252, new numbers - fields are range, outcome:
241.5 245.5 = 44.68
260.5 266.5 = 44.64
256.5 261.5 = 45.56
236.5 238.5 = 45.9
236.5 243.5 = 44.69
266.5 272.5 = 49.25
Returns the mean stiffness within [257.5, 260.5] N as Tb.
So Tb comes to 46.1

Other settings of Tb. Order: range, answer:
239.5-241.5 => 46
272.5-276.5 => 56.4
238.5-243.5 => 46.1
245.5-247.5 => 44.2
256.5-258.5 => 46.2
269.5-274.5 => 55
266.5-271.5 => 51.1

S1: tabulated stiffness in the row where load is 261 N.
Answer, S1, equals 46.21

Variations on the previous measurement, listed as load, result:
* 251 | 45.17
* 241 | 45.49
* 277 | 52.63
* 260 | 45.56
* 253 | 47.08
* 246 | 43.89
